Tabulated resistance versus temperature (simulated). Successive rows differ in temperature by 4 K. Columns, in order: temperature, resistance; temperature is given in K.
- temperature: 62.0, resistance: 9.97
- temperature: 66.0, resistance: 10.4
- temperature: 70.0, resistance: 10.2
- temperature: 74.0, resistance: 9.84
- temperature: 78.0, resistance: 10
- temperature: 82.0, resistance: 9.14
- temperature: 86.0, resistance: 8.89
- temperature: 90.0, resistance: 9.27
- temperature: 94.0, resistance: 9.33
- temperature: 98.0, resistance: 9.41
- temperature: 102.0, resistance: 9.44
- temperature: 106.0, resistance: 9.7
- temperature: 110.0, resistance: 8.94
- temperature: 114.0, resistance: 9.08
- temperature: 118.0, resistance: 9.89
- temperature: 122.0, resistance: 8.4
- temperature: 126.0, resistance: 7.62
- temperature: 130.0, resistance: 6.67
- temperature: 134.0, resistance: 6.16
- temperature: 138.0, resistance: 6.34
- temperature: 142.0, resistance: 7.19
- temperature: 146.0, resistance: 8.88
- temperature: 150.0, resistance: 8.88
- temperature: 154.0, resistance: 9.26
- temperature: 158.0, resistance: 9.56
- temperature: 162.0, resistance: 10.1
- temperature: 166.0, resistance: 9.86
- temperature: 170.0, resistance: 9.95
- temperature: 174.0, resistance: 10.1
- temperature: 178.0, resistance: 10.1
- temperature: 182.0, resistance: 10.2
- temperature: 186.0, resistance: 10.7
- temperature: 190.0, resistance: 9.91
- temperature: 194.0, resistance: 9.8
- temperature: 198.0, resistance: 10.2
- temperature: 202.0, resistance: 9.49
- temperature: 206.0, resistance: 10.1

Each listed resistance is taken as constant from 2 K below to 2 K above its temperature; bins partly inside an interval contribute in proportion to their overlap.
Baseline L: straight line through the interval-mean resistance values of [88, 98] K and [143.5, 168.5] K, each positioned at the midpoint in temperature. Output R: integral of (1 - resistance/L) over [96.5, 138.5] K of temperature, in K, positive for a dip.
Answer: 4.3 K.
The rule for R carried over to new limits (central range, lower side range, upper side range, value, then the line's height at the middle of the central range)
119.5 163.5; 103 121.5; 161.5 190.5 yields 7.3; 9.69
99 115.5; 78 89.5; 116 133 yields -1.5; 8.53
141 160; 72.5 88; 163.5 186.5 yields 2.1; 9.94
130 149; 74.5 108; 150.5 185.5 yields 4.9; 9.71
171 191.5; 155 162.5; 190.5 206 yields -0.8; 9.8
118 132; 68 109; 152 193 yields 2.6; 9.71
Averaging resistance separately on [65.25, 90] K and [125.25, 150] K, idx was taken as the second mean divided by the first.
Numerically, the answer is 0.75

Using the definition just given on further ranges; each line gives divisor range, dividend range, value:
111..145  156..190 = 1.30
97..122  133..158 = 0.86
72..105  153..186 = 1.06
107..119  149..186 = 1.06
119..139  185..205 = 1.38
